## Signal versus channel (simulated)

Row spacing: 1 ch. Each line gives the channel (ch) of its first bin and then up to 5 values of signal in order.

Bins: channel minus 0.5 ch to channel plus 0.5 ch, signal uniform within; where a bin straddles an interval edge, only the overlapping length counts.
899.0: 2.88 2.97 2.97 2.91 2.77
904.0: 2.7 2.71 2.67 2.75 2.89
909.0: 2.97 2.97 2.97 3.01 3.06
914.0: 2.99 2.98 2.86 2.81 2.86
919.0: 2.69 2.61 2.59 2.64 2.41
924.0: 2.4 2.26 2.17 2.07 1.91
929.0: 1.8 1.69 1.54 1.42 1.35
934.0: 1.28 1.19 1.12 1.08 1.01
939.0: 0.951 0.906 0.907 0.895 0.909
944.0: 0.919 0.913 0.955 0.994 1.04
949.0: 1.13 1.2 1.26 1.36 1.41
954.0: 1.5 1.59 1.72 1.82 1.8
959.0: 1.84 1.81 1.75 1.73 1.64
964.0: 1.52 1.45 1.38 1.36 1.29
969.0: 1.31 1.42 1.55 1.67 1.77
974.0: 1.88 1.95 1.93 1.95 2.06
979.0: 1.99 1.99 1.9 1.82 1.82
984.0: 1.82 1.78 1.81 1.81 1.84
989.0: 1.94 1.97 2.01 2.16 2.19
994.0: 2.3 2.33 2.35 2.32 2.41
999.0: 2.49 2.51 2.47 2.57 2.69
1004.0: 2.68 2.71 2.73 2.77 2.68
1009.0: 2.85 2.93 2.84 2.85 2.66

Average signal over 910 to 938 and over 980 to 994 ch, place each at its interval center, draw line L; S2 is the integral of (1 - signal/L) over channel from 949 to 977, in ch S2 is 6.1 ch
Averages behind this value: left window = 2.21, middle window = 1.59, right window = 1.93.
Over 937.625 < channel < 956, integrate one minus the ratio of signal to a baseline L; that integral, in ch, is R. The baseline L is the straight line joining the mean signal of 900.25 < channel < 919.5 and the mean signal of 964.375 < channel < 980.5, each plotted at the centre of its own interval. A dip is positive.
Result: 8.78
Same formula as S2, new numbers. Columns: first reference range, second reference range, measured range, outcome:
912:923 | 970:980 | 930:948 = 10.0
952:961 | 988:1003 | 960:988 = 3.3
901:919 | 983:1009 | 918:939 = 6.8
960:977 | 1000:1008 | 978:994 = 1.4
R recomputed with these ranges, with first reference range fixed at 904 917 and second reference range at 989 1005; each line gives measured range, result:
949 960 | 4.5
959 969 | 4.0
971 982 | 2.6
